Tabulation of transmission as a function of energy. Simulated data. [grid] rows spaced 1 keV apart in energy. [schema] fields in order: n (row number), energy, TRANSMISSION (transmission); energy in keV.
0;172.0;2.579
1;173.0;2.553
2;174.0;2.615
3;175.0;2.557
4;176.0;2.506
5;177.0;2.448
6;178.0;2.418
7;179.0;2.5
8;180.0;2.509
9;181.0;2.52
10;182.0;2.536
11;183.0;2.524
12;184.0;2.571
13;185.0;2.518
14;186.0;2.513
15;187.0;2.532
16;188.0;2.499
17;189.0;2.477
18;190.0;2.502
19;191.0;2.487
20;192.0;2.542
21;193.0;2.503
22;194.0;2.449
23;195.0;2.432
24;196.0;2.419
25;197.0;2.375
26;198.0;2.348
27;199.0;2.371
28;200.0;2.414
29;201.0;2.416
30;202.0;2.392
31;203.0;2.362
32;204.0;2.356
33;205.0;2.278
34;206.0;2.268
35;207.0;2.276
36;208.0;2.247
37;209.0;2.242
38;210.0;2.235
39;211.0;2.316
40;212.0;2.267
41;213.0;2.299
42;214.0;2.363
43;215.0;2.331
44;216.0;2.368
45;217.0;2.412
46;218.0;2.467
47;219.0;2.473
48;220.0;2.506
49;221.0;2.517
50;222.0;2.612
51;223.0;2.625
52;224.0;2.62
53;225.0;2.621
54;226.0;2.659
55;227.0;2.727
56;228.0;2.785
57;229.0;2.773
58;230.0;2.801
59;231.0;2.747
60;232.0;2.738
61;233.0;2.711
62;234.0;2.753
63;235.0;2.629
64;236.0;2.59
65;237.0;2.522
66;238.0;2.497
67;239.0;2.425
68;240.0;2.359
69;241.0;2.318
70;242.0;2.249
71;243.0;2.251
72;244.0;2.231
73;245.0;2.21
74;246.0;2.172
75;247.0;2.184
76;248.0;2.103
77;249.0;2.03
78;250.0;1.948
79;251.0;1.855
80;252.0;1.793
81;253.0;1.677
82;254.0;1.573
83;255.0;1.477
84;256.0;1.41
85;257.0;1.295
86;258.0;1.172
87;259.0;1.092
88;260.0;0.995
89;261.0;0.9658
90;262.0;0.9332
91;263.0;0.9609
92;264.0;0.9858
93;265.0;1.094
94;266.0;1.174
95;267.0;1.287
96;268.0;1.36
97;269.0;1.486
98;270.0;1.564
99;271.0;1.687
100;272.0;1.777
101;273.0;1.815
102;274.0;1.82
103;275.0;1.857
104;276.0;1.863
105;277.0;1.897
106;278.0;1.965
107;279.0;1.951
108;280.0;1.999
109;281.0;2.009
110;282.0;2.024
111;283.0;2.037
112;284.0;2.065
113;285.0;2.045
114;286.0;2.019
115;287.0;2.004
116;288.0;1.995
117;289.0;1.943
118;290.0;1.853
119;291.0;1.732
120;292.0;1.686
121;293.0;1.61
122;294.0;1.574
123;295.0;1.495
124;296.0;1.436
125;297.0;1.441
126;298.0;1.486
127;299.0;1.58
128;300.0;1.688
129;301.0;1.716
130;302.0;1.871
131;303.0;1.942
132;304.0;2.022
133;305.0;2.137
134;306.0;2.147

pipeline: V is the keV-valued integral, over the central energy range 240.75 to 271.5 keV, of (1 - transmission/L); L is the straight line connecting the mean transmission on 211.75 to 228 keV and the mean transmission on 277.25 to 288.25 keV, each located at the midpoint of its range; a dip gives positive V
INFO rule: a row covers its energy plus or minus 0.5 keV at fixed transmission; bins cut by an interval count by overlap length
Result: 8.82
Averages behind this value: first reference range 2.5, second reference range 2.01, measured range 1.59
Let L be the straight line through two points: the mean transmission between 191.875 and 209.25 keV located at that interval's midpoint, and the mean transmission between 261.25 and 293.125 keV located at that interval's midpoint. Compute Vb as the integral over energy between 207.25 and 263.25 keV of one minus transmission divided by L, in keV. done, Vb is -2.8 keV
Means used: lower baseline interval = 2.37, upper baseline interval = 1.7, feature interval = 2.19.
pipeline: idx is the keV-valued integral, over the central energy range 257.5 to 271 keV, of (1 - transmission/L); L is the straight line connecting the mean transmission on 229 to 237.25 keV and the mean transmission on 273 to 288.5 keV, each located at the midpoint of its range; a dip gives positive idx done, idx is 6.3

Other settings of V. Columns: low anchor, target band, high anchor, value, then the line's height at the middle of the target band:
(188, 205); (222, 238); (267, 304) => -3.6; 2.18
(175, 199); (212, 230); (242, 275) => -4.3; 2.06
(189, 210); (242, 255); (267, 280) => -0.2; 1.96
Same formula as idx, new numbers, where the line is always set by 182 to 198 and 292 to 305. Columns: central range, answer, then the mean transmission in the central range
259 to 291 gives 3.2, 1.65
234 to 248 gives -1.7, 2.36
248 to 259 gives 2.2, 1.62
